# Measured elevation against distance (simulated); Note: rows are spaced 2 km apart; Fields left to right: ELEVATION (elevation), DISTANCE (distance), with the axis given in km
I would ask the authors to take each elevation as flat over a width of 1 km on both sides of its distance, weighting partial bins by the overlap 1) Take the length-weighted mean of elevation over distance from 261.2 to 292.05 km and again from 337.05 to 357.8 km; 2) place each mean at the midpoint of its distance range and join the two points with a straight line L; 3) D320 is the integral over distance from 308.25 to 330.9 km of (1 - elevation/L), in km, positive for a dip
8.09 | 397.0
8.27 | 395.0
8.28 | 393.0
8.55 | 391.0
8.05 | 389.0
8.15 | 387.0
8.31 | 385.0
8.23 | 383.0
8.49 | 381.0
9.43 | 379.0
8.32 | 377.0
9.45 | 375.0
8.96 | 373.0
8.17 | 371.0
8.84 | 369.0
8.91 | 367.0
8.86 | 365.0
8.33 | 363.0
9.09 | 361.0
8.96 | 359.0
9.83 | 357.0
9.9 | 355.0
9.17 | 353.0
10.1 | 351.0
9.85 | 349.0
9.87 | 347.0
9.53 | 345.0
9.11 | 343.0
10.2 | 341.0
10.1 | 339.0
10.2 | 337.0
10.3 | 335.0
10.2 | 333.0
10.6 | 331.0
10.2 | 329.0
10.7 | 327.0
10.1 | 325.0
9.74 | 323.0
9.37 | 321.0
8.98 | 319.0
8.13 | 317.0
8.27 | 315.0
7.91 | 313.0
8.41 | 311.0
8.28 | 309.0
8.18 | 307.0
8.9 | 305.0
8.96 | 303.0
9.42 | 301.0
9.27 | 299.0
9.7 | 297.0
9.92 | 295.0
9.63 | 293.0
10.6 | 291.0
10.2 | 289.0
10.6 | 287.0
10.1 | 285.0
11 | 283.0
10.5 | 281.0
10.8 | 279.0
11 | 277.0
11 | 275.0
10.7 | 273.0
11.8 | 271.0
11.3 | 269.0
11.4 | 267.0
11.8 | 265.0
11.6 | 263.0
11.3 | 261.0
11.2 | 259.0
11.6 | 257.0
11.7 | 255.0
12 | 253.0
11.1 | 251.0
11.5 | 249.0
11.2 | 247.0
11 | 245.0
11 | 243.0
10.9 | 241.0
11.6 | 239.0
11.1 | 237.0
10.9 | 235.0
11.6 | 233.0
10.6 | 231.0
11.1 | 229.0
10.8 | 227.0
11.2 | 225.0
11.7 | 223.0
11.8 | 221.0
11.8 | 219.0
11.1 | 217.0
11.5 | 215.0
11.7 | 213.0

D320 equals 2.4 km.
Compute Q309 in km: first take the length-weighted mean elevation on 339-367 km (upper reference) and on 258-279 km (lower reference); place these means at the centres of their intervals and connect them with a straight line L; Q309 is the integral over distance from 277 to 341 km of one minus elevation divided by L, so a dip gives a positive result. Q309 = 4.4 km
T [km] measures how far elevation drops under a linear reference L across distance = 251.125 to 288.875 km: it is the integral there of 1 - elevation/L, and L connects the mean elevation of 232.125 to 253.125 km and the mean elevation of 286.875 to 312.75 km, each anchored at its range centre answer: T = -3.1 km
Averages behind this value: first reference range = 11.2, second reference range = 9.31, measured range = 11.2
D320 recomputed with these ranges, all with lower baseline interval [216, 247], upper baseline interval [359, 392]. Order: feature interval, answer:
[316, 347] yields -1.35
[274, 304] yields 0.04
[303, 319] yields 2.31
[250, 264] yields -0.97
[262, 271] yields -0.82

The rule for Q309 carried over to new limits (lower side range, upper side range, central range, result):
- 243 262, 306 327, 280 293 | -0.5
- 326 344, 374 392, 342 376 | 0.5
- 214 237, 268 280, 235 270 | -0.6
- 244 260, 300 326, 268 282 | -0.8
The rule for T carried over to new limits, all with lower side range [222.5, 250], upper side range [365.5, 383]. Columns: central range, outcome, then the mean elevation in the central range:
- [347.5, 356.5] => -0.6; 9.77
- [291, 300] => 0.4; 9.74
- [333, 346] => -0.8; 9.93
